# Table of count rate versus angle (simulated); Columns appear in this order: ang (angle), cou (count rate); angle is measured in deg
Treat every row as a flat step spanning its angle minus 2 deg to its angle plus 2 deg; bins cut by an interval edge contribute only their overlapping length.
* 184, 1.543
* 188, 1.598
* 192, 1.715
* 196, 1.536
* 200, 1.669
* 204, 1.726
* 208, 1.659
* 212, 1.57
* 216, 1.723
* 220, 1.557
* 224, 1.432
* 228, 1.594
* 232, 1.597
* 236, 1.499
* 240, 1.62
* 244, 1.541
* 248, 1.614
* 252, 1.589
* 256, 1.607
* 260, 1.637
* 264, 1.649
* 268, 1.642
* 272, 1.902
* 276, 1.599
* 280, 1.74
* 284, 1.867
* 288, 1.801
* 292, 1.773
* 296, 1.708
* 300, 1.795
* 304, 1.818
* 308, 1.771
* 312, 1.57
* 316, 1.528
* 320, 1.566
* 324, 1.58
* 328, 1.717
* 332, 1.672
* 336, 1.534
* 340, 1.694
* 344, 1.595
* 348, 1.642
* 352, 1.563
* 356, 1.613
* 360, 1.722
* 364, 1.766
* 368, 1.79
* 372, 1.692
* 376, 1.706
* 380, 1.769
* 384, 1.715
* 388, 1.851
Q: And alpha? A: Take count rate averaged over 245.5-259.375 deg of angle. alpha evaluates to 1.6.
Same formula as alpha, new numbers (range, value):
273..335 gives 1.7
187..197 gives 1.63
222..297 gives 1.65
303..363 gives 1.64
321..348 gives 1.63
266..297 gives 1.76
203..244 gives 1.59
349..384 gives 1.7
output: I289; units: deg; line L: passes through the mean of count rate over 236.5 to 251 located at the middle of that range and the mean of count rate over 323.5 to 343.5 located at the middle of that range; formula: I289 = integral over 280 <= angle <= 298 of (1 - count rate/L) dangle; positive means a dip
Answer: -1.91 deg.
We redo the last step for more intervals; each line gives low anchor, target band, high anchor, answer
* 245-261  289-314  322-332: -1.6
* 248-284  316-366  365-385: 2.5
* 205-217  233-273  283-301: 2.3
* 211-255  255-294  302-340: -2.8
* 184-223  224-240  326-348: 0.8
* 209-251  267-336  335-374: -3.3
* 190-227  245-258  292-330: 0.4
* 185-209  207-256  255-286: 2.7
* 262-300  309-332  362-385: 1.8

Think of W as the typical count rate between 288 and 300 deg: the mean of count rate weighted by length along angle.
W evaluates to 1.76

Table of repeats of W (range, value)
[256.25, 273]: 1.69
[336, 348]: 1.63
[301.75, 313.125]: 1.73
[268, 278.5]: 1.73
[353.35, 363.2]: 1.67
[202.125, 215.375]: 1.66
